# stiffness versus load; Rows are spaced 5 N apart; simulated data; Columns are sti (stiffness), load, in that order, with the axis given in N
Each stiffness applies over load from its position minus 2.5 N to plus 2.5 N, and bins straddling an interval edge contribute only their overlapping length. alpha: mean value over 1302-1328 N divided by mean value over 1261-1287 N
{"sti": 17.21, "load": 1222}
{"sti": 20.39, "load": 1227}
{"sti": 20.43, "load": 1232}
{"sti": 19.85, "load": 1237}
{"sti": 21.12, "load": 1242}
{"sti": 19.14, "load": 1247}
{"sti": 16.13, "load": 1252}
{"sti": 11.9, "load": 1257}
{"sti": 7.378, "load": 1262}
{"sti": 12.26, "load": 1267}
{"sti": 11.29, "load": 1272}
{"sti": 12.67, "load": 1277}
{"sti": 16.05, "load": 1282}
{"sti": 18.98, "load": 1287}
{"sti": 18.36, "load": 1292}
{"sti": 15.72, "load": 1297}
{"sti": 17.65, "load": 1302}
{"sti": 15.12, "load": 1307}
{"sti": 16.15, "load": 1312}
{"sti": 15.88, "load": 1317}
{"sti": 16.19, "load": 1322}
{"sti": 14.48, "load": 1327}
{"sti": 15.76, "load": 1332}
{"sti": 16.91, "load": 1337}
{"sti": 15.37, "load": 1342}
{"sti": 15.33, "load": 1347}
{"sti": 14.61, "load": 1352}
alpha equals 1.23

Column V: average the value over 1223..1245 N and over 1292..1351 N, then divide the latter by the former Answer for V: 0.79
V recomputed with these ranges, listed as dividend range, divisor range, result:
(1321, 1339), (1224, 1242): 0.78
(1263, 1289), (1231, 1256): 0.73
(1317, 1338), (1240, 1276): 1.12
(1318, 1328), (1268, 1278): 1.30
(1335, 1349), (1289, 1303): 0.92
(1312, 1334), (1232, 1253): 0.80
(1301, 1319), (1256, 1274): 1.52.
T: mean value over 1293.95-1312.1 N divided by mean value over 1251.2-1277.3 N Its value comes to 1.4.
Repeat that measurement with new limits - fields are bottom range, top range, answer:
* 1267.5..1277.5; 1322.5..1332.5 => 1.28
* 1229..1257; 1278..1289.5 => 0.90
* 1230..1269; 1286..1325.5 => 1.04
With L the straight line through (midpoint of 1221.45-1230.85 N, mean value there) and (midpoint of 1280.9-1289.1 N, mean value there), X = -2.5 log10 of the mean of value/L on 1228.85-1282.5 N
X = 0.21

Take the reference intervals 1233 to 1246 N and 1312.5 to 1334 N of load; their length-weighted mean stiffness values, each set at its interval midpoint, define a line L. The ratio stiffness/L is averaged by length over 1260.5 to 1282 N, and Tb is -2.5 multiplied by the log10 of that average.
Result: 0.50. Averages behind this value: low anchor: 20.3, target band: 11.7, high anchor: 15.6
